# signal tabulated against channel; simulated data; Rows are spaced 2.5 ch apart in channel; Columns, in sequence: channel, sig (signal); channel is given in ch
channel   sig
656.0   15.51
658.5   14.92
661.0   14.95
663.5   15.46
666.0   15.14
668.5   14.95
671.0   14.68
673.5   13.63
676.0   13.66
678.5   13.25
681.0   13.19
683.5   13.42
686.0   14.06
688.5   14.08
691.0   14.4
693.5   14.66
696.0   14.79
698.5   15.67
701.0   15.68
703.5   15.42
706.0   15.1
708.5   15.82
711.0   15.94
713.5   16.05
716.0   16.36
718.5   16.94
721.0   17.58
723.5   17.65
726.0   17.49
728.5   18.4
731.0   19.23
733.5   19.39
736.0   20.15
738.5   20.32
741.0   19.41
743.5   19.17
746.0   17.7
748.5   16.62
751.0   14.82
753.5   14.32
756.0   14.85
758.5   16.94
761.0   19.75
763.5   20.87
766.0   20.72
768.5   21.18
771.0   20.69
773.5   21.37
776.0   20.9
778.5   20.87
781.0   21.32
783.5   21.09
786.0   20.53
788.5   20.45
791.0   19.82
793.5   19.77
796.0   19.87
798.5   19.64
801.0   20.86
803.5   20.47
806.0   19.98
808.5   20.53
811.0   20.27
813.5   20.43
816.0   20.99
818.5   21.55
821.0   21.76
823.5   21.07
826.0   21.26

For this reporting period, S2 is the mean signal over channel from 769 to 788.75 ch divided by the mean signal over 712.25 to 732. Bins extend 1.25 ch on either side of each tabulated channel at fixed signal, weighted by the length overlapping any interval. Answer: 1.20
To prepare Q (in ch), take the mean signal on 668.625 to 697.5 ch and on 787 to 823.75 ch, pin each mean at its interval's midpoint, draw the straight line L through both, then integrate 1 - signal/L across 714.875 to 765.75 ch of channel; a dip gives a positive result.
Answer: -2.80 ch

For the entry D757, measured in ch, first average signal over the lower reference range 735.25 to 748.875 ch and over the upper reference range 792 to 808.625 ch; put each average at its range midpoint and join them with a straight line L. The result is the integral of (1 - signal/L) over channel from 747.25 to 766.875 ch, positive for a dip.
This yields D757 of 2.0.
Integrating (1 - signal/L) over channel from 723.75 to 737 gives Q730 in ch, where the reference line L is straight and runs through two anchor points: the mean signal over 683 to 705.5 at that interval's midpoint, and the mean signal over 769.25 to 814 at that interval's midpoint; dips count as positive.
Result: -1.5 ch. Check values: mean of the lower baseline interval 14.7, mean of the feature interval 18.8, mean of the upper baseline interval 20.5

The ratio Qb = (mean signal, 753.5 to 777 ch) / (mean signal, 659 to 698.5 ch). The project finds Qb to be 1.35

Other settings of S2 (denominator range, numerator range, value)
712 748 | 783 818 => 1.12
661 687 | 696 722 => 1.13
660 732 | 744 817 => 1.27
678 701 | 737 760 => 1.20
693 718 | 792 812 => 1.29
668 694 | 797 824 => 1.48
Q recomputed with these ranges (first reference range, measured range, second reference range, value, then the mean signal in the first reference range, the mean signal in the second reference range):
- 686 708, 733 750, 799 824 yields -1.7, 15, 20.7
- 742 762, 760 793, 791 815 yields -4.2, 16.8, 20.2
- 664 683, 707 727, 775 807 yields -0.3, 14.1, 20.4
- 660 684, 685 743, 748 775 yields -1.8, 14.3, 18.4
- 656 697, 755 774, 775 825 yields -0.7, 14.4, 20.6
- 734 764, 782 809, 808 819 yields -0.5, 17.9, 20.7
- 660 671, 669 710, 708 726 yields 3.5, 15.1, 16.7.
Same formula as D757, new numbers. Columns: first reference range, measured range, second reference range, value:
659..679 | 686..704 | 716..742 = 1.5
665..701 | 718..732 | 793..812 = -1.3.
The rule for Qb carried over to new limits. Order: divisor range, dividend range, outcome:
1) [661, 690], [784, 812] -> 1.43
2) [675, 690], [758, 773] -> 1.49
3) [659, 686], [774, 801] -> 1.44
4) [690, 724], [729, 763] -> 1.14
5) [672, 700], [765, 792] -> 1.48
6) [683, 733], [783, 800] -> 1.26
